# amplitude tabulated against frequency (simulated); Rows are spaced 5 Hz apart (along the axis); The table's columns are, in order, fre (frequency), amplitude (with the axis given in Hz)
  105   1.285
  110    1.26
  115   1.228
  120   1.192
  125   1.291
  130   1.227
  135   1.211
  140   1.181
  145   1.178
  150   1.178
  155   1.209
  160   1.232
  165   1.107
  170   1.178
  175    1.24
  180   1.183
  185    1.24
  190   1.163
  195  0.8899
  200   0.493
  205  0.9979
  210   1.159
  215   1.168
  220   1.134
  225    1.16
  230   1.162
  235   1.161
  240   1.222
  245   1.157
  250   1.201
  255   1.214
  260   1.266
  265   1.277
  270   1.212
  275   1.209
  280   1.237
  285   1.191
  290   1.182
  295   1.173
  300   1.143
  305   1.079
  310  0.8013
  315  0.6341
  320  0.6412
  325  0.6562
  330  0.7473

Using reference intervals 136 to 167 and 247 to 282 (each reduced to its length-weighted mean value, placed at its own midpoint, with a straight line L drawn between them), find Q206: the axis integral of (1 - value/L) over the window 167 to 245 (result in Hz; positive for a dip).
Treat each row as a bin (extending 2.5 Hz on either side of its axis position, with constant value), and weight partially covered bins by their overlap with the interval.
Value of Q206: 6.51 Hz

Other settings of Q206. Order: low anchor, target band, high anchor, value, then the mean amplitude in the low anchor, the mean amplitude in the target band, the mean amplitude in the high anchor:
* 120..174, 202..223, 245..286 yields 1.9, 1.2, 1.1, 1.22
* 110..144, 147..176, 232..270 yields 0.8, 1.22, 1.19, 1.21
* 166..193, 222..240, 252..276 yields 0.7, 1.19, 1.17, 1.24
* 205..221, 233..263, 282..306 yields -1.6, 1.13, 1.21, 1.16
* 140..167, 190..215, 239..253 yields 5.2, 1.18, 0.941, 1.19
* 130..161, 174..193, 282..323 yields -0.8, 1.2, 1.2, 0.98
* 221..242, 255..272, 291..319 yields -2.6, 1.17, 1.25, 0.96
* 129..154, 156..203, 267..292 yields 4.5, 1.19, 1.08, 1.21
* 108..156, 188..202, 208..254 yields 4.0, 1.22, 0.85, 1.17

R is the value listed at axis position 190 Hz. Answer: 1.163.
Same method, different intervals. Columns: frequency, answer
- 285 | 1.191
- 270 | 1.212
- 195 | 0.8899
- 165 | 1.107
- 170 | 1.178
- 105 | 1.285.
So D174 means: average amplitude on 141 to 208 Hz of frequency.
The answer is 1.1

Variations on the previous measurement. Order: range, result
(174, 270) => 1.13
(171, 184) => 1.21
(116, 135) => 1.23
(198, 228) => 1.03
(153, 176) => 1.19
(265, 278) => 1.22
